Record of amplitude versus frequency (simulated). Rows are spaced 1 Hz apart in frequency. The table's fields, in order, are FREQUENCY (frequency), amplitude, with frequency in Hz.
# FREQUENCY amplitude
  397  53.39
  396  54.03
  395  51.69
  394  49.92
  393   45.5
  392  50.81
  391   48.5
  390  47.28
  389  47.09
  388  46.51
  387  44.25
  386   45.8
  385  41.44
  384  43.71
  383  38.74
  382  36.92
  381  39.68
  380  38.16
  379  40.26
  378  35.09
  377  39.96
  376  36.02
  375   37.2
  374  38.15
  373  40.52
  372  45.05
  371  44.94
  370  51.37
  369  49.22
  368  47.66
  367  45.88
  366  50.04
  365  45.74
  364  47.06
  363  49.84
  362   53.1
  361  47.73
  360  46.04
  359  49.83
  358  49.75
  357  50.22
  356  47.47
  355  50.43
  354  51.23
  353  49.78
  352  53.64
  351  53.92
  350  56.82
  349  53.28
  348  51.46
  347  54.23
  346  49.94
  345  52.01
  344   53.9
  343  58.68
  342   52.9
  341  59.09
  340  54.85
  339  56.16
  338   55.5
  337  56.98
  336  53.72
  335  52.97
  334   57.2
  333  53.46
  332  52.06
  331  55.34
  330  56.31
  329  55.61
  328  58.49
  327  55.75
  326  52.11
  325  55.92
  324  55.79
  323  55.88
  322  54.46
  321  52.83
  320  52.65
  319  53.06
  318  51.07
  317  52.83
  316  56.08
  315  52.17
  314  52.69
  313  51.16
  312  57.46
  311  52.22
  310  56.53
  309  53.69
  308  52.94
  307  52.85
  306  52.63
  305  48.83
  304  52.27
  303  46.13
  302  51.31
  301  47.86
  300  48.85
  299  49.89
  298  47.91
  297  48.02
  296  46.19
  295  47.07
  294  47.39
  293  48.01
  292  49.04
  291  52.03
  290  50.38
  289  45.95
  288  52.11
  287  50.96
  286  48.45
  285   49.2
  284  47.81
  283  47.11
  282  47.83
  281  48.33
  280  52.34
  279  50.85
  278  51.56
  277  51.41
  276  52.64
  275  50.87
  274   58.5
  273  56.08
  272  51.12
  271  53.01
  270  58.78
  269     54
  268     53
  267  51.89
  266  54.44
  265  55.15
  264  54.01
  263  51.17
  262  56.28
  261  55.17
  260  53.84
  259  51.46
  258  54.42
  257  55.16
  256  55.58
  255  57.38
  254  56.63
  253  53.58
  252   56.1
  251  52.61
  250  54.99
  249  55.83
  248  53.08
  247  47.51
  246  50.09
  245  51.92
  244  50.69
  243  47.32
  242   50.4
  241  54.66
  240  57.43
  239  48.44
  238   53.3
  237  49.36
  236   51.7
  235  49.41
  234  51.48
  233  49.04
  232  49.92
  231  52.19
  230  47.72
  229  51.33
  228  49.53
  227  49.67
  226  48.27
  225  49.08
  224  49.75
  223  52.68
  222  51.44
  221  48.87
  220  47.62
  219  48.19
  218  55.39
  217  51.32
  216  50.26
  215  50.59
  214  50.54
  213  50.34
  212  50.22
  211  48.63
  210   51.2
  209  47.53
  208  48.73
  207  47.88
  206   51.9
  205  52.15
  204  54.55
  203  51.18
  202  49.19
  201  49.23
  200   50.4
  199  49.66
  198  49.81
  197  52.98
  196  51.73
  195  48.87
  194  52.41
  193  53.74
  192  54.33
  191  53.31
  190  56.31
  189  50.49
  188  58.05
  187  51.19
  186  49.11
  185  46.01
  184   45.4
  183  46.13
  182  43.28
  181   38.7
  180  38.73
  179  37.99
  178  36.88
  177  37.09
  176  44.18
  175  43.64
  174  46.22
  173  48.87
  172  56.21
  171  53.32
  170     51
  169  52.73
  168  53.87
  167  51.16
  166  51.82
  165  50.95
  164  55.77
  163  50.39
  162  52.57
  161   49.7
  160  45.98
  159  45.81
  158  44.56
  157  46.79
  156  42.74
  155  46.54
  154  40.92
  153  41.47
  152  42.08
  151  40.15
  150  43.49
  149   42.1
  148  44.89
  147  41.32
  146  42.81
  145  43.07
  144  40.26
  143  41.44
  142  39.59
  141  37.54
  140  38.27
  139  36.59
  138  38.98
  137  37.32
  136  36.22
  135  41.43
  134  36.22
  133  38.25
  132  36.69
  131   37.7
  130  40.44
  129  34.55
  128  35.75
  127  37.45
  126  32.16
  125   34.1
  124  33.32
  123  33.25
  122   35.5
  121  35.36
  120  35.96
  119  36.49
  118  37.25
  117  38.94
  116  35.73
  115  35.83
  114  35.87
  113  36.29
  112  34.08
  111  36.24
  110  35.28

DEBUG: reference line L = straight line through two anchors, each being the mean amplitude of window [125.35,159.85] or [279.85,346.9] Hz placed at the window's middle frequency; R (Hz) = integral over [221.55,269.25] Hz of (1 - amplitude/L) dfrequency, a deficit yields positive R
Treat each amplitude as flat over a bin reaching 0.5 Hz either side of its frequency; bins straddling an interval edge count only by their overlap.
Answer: -4.9 Hz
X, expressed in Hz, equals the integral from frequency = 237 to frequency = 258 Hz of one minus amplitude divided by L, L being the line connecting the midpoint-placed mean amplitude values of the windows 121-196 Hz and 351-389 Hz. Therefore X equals -4.0 Hz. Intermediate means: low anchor 44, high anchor 45.2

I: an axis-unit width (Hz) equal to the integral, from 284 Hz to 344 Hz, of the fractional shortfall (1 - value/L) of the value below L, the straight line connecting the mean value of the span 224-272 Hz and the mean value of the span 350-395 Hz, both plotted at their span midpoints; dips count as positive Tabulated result -4.4 Hz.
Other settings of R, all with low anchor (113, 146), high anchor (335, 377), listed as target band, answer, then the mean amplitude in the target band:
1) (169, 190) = -3.4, 46.5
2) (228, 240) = -2.1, 50.6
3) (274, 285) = -1.2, 50.4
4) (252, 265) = -3.0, 54.6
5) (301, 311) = -1.0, 51.7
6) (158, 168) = -2.9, 50.3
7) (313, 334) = -2.7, 54.2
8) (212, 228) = -3.0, 50.2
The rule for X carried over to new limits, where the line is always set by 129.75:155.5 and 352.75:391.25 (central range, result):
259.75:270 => -2.7 Hz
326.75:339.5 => -3.2 Hz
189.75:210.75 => -5.0 Hz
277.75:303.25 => -3.3 Hz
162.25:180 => -3.2 Hz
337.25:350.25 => -3.0 Hz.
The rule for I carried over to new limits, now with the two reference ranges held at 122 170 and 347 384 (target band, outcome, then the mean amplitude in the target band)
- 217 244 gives -4.2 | 50.6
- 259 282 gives -4.5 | 53.2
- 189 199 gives -2.2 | 52.4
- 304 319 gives -2.6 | 53.1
